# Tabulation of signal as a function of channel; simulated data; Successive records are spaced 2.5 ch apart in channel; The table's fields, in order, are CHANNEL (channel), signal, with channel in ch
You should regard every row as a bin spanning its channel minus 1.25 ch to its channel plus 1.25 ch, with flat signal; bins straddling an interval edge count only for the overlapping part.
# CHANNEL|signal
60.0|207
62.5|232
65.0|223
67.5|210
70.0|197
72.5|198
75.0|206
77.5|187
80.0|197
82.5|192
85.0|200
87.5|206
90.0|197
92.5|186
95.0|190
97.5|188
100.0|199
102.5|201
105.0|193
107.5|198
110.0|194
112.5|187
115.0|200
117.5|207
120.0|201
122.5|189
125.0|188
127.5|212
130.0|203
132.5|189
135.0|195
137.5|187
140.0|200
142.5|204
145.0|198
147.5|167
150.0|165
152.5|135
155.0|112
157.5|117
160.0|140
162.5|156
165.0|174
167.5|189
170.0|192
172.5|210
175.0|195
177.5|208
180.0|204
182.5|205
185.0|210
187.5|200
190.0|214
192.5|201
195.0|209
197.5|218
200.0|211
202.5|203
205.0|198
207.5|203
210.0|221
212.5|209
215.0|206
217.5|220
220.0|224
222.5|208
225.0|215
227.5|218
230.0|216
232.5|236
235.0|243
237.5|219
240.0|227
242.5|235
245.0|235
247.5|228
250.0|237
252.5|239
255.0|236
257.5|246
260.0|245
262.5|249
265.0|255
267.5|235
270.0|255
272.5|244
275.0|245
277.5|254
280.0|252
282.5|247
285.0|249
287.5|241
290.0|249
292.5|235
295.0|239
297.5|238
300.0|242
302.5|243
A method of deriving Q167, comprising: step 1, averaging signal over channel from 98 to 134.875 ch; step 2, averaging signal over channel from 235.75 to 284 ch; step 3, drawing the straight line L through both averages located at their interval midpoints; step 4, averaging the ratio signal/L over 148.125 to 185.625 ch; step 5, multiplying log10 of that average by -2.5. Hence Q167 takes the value 0.223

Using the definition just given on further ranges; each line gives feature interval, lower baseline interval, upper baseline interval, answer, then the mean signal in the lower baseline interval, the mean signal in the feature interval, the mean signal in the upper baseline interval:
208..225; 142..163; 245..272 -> -0.04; 153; 214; 242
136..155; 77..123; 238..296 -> 0.19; 196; 175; 242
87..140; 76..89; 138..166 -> -0.09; 197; 196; 161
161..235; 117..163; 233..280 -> 0.01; 177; 206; 241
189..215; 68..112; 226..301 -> 0.08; 196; 209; 240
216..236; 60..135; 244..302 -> 0.05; 199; 222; 243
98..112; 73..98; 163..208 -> 0.00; 195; 196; 202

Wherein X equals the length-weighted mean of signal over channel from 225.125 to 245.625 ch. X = 228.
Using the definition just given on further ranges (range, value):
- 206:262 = 226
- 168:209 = 205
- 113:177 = 181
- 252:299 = 245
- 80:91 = 199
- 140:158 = 162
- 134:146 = 197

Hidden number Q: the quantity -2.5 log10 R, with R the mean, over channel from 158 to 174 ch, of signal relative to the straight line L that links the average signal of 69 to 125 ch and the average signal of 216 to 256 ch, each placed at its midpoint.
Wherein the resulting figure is 0.21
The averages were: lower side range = 196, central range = 174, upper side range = 227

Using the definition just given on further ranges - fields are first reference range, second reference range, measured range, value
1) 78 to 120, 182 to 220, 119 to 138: 0.02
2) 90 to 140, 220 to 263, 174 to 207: 0.05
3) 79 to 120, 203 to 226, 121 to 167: 0.16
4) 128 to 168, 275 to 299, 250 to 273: -0.06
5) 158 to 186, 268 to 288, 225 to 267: -0.02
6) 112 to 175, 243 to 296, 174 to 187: -0.03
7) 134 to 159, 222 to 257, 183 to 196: -0.06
